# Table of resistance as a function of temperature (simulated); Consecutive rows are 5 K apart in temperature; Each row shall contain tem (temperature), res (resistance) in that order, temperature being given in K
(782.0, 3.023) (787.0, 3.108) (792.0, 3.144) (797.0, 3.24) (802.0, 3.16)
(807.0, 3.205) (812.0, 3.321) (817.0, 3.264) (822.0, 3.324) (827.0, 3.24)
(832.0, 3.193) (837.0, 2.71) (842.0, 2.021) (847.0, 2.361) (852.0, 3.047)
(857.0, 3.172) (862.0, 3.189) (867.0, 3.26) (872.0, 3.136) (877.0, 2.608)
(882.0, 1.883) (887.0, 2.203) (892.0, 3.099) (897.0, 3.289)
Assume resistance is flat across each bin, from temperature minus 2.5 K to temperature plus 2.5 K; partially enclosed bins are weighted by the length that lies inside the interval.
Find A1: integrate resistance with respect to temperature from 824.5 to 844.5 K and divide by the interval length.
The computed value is 2.79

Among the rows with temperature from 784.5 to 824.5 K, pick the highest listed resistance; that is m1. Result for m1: 3.324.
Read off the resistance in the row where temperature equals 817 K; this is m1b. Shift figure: 3.264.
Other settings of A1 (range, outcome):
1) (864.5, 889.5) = 2.62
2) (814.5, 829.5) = 3.28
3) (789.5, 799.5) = 3.19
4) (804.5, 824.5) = 3.28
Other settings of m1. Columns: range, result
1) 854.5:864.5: 3.189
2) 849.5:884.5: 3.26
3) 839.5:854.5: 3.047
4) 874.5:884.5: 2.608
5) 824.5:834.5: 3.24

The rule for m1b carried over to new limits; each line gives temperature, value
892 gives 3.099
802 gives 3.16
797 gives 3.24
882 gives 1.883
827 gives 3.24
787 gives 3.108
